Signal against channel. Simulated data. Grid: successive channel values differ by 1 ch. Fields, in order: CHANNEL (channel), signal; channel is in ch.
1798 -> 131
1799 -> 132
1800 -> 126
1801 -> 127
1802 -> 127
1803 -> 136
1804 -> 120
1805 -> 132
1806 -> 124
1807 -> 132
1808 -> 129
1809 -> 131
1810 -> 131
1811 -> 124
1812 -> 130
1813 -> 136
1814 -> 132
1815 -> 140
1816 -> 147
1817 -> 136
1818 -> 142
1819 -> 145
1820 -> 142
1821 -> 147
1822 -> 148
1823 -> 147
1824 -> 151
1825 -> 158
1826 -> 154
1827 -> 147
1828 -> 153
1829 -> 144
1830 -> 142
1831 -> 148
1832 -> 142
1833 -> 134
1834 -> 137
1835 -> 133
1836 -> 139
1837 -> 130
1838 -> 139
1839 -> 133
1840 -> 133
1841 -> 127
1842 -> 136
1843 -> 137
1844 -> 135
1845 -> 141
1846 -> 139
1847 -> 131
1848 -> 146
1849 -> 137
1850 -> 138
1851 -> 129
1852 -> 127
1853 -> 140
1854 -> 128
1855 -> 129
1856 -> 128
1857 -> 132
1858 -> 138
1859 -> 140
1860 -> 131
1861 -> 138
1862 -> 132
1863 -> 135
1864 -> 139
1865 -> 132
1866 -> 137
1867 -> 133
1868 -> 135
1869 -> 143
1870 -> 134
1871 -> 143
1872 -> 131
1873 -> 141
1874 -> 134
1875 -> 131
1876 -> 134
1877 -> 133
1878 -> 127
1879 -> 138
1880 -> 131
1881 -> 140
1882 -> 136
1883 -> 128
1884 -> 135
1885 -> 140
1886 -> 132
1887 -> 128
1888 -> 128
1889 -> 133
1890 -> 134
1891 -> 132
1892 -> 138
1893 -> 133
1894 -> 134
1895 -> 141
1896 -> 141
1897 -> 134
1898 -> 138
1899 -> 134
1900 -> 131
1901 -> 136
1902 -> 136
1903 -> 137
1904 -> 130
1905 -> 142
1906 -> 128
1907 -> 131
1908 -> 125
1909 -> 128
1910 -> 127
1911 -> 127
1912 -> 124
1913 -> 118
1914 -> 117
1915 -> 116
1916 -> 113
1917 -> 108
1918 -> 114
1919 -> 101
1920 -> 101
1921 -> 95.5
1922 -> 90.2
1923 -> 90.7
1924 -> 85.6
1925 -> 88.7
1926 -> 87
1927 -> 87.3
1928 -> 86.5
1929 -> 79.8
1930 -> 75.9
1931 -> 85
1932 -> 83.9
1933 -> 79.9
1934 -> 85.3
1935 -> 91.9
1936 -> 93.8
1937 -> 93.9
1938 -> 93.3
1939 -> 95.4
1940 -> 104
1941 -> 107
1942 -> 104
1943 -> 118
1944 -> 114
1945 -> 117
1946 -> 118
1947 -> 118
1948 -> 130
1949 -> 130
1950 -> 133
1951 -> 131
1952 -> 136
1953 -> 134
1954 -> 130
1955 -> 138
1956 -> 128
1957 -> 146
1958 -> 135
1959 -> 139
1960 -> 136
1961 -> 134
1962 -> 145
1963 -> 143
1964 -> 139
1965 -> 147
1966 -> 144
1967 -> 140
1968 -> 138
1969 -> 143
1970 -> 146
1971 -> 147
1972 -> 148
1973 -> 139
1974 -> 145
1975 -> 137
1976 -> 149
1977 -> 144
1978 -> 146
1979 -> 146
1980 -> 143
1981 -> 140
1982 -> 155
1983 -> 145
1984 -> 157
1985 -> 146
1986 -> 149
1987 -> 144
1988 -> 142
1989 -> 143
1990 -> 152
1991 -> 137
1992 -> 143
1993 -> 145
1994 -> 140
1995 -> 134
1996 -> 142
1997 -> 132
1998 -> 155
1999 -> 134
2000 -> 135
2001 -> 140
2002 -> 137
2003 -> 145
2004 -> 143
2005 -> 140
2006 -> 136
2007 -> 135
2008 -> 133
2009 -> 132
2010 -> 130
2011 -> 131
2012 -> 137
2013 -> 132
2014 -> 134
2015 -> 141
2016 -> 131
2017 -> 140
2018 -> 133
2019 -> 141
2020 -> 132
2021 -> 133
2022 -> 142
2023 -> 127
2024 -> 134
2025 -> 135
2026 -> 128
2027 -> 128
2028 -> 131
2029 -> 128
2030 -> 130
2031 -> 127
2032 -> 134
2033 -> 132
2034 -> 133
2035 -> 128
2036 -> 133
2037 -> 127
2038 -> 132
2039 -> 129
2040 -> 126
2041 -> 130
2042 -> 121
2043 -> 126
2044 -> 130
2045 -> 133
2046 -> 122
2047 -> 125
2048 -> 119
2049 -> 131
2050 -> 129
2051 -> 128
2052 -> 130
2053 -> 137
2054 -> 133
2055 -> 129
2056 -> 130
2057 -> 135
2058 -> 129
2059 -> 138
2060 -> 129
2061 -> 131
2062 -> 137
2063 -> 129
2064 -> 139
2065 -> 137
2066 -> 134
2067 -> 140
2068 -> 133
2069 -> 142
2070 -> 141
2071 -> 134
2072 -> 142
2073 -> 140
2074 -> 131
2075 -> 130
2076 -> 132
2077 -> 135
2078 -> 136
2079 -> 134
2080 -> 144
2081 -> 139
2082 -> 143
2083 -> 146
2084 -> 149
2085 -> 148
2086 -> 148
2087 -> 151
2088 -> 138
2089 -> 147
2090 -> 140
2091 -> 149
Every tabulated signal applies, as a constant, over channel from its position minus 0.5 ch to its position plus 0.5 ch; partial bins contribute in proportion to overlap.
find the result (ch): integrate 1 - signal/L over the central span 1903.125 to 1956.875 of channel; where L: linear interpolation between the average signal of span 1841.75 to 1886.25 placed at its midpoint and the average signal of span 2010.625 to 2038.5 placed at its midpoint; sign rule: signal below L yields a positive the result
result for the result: 9.6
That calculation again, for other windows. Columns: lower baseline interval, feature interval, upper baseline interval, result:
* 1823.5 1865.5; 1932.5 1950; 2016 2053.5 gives 3.61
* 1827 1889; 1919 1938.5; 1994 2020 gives 6.83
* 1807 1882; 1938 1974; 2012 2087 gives 1.15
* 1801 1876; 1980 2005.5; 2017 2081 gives -1.82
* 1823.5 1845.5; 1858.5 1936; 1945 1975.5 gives 9.35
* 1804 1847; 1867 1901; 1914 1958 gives -3.71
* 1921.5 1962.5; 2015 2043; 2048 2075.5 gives -0.94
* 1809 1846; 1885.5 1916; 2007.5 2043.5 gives 1.35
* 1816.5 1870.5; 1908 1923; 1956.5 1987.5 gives 3.06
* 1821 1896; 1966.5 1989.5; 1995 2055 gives -1.89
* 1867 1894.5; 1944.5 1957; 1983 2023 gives 0.71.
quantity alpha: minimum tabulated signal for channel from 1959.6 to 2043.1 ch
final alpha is 121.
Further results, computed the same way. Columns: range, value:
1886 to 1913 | 118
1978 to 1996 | 134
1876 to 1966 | 75.9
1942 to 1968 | 104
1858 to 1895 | 127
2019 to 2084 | 119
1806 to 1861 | 124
